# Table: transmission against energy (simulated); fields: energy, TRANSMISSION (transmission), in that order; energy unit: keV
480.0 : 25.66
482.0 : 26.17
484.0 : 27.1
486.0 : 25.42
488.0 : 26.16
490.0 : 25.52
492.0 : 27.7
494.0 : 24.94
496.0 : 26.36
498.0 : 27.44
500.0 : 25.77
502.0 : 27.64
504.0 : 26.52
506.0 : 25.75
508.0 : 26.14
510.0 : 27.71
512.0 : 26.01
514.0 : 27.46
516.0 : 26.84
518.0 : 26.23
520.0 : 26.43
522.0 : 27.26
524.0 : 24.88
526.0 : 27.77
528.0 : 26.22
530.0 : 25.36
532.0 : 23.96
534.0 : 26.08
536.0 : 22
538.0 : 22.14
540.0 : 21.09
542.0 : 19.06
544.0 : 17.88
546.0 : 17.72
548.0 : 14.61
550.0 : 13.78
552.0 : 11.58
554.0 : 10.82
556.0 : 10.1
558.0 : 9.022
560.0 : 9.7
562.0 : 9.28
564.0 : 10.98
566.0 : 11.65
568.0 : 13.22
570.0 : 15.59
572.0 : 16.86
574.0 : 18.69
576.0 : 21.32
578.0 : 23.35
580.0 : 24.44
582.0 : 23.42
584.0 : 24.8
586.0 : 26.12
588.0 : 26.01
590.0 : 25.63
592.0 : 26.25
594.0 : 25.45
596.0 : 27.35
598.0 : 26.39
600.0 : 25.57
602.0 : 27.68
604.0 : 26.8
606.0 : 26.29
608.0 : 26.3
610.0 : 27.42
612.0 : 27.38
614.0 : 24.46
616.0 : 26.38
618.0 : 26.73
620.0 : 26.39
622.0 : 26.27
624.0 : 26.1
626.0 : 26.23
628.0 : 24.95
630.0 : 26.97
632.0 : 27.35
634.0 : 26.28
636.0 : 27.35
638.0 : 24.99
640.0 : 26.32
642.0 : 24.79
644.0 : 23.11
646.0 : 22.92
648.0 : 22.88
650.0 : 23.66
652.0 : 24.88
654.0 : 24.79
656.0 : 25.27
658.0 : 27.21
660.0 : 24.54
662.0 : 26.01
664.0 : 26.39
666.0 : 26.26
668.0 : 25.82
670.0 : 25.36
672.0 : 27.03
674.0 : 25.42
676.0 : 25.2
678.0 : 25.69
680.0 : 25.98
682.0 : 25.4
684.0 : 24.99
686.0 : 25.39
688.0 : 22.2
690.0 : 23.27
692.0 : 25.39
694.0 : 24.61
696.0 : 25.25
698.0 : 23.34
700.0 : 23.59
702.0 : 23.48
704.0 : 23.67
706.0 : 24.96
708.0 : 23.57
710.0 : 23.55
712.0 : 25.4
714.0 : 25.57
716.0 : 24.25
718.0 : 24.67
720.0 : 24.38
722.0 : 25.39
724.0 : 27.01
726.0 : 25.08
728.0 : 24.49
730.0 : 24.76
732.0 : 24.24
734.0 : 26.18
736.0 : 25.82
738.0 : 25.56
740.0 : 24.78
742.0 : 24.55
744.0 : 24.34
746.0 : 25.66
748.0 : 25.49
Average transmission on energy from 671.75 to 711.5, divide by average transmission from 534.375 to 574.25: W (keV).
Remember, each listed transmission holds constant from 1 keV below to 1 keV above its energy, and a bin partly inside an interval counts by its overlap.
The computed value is 1.65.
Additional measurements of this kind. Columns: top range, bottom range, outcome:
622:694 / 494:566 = 1.19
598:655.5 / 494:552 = 1.08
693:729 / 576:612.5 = 0.95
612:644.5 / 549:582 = 1.77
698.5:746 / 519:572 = 1.38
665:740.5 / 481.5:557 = 1.06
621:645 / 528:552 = 1.28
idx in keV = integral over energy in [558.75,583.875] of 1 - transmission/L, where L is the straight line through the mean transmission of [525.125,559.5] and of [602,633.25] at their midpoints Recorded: 5.86 keV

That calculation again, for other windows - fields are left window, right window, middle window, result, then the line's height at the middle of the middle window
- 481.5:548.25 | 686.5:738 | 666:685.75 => -0.81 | 24.7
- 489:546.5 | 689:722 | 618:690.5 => -2.55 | 24.5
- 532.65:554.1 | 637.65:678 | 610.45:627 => -2.52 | 22.8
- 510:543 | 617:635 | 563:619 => 5.66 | 25.9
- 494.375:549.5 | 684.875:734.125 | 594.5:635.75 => -3.35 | 24.5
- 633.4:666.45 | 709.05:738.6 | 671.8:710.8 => 0.85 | 25.1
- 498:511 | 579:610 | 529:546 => 2.88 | 26.4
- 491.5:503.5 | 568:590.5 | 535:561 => 9.25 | 23.7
